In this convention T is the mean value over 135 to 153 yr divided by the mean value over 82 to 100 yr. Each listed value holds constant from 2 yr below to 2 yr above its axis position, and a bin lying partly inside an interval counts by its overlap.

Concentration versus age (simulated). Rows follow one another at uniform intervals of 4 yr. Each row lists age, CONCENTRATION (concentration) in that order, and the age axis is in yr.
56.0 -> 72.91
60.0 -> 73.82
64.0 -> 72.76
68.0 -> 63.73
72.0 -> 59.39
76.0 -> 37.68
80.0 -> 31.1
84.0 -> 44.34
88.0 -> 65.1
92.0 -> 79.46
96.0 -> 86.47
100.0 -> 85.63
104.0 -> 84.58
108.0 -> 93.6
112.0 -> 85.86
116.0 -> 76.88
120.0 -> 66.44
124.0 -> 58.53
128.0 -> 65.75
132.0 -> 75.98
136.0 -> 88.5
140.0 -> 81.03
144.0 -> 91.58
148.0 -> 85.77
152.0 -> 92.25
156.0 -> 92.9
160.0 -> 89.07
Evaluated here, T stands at 1.24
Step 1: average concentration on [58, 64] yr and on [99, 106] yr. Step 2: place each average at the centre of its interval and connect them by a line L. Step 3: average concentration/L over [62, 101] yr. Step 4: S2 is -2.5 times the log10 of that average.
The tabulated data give 0.27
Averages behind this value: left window 73.5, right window 85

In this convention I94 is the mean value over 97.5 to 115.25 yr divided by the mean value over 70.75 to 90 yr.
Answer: 1.84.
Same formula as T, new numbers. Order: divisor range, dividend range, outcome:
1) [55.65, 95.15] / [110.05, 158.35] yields 1.33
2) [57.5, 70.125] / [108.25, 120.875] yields 1.14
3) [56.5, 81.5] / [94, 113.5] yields 1.51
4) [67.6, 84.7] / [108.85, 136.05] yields 1.61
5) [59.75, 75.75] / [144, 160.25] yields 1.42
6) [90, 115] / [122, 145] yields 0.89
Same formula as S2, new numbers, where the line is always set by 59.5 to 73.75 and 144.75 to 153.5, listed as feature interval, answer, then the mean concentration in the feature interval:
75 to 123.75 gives 0.093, 70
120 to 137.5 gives 0.179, 71.1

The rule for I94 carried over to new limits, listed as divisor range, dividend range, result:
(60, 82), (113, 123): 1.31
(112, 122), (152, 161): 1.23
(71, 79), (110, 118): 1.81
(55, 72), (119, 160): 1.16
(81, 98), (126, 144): 1.19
